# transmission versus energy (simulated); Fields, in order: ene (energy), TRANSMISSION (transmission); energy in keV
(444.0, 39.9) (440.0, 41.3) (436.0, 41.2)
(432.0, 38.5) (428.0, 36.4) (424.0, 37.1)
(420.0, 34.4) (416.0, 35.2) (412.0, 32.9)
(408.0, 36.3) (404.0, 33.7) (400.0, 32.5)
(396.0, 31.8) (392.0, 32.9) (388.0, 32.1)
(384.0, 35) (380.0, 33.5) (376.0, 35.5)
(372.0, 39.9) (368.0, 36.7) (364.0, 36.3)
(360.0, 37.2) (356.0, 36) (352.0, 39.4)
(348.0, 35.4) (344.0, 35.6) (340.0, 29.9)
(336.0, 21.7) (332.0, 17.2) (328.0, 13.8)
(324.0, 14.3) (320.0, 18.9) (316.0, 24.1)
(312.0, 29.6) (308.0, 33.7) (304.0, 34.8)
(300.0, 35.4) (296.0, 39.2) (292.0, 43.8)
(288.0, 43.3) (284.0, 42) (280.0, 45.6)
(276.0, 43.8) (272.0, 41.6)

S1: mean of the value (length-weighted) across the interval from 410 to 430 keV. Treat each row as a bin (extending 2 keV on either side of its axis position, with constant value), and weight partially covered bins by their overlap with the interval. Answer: 35.2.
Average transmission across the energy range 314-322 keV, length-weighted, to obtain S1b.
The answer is 21.5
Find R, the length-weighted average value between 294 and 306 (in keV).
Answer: 36.5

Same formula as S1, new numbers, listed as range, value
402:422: 34.5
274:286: 43.8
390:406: 32.7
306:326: 24.1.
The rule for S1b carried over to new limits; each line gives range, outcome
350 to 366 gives 37.2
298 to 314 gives 33.4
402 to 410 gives 35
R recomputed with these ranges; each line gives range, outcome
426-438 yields 38.7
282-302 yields 40.7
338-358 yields 35.3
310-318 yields 26.9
